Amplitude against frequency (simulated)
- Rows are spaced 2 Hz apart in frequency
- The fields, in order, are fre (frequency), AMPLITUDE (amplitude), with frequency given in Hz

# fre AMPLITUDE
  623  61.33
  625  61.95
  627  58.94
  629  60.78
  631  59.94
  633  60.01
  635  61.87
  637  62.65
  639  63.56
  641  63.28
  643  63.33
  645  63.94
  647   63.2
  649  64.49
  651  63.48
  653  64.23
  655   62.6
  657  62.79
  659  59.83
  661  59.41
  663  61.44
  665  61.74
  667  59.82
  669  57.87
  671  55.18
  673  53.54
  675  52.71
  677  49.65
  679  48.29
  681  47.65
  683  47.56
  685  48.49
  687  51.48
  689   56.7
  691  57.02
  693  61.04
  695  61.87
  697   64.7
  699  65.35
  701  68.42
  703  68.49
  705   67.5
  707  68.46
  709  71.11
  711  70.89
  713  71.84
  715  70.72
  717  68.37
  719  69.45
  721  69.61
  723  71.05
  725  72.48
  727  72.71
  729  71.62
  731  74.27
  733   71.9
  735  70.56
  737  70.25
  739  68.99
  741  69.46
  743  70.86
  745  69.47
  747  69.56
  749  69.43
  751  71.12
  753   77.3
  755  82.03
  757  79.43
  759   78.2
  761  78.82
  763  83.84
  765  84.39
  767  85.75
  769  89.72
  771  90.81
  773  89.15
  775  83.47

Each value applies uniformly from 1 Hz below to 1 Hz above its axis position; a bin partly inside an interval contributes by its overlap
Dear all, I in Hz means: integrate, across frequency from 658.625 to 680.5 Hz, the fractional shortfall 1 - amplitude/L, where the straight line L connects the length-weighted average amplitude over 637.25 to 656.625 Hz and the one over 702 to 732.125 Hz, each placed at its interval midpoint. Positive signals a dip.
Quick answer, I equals 3.2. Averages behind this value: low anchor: 63.5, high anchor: 70.6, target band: 56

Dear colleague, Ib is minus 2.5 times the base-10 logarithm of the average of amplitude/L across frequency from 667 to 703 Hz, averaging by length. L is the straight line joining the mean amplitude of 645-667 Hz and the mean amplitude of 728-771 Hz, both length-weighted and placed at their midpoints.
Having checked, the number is 0.184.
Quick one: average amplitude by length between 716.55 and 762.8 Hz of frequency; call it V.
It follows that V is 72.7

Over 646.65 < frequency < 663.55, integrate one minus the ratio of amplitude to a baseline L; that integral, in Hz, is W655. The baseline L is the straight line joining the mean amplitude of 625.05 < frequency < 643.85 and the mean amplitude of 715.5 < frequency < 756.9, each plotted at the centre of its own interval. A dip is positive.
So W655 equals 0.3 Hz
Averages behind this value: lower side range 61.6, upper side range 71.7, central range 62.4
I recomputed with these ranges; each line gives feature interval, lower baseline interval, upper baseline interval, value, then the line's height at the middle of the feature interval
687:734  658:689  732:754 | -3.4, 63.1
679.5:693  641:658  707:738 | 3.1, 67.3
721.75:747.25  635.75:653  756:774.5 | 2.6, 79.1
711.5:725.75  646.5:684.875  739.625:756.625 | -0.7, 67.1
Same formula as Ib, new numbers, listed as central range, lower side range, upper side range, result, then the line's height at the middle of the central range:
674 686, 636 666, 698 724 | 0.32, 65.9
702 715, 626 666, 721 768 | 0.00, 69.9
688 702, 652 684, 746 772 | 0.02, 63.5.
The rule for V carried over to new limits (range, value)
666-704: 56.6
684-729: 65.9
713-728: 70.7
